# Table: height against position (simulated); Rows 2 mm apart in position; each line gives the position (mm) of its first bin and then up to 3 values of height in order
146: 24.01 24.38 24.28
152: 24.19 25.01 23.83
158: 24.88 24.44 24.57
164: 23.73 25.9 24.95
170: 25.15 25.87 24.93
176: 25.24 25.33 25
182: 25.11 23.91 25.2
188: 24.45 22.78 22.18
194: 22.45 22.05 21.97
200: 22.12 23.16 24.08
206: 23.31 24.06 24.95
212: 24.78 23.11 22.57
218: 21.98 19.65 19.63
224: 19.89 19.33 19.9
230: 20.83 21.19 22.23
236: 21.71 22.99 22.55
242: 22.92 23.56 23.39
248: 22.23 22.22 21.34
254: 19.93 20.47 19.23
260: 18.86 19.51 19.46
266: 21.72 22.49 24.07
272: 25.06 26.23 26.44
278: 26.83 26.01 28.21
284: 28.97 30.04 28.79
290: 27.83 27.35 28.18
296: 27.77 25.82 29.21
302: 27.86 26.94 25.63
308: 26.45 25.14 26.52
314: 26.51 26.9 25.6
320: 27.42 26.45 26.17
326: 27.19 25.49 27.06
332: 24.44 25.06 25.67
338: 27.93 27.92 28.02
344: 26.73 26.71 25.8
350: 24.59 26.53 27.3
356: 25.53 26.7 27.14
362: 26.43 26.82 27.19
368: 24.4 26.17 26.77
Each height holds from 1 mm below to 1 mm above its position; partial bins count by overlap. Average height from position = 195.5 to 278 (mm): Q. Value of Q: 22.2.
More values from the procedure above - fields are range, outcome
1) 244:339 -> 25.3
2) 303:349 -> 26.4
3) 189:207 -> 22.7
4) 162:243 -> 23.1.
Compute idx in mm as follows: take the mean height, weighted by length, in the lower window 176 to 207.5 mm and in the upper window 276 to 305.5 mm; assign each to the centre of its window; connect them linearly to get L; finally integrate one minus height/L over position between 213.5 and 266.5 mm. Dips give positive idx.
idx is 9.16 mm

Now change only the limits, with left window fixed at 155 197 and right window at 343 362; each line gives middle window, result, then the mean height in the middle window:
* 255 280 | 2.7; 22.7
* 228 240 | 1.6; 21.7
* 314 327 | -0.3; 26.6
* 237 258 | 2.6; 22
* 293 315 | -0.9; 26.9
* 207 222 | 1.2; 22.8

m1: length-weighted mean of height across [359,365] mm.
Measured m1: 26.8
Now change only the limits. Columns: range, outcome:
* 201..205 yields 23.6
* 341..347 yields 27.2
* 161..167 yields 24.7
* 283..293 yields 28.6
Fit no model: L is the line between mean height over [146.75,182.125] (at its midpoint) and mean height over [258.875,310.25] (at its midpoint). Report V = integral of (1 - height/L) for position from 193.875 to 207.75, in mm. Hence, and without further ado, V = 1.3 mm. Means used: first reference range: 24.8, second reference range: 25.8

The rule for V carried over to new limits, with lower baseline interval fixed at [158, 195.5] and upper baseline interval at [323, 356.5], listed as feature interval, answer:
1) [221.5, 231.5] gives 2.0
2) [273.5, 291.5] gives -1.4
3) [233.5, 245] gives 1.2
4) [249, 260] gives 2.1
